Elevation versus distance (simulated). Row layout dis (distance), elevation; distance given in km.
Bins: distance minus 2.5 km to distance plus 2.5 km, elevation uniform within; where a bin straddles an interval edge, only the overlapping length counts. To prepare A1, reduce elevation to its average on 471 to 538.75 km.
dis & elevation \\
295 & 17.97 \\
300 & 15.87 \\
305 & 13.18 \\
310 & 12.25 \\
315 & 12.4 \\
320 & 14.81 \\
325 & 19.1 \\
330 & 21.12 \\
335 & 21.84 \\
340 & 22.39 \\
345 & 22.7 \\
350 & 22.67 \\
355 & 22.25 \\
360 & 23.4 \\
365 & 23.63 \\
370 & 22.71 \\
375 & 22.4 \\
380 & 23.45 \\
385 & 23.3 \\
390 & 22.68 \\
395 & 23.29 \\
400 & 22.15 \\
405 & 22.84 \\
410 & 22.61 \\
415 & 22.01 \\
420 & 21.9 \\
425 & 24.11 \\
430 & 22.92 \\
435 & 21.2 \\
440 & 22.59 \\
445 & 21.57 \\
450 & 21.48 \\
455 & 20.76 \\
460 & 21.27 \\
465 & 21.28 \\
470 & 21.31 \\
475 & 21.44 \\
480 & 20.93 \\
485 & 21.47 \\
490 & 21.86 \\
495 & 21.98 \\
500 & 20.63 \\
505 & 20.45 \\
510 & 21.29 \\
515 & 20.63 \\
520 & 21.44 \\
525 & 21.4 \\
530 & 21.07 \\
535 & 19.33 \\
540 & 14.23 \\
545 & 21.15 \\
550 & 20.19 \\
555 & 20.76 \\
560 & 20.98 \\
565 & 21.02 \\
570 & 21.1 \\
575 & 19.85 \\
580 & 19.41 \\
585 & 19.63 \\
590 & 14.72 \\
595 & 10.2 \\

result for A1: 20.9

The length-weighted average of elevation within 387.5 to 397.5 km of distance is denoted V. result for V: 23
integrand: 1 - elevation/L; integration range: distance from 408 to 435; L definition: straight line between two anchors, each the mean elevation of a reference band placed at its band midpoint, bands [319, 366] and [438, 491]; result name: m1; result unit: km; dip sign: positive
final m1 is -1.4 km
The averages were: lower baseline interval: 21.5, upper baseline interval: 21.4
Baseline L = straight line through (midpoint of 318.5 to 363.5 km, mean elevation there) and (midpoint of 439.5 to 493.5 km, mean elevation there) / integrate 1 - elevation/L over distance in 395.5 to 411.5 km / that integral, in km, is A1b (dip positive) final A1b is -0.9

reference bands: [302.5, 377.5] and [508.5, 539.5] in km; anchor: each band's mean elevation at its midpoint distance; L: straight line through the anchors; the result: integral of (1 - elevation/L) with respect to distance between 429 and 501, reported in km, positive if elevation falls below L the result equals -4.6 km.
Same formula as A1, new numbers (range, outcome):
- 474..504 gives 21.3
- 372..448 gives 22.6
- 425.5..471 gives 21.7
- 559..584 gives 20.4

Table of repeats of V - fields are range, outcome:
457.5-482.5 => 21.2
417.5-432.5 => 23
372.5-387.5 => 23.1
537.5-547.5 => 17.7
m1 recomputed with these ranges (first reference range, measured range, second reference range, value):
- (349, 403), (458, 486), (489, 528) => 0.5 km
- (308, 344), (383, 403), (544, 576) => -4.3 km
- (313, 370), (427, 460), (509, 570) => -2.0 km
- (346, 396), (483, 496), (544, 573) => -0.1 km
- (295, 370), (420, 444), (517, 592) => -3.8 km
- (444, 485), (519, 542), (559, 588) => 1.3 km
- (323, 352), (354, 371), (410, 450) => -1.0 km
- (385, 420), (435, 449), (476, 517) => 0.1 km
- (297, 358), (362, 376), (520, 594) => -3.3 km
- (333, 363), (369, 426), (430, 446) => -1.3 km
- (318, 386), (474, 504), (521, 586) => -1.0 km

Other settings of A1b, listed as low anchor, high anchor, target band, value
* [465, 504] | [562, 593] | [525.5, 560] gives 0.5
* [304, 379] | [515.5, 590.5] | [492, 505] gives -0.8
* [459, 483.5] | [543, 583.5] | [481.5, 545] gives 1.3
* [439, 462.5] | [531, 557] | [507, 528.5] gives -1.4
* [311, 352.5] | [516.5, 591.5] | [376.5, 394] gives -3.3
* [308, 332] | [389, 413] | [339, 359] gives -4.6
